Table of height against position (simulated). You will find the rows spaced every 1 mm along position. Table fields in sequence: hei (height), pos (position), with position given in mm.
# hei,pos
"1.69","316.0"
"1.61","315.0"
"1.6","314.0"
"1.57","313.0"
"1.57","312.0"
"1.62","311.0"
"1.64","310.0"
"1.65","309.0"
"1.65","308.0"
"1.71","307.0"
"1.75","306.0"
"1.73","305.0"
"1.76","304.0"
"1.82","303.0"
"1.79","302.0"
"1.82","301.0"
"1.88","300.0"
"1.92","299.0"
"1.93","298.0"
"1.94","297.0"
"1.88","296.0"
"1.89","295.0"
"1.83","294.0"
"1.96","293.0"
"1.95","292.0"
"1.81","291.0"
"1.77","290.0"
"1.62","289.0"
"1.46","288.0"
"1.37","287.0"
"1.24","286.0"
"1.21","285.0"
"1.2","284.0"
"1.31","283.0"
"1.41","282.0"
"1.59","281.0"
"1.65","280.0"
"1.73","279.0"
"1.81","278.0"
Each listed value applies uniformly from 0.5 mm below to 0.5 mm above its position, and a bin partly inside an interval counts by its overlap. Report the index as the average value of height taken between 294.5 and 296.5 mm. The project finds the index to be 1.88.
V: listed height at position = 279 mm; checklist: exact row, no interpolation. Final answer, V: 1.73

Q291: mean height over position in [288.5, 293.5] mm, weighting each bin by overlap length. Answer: 1.82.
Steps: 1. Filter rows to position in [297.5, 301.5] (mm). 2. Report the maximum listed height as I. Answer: 1.93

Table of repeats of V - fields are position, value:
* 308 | 1.65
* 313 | 1.57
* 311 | 1.62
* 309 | 1.65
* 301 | 1.82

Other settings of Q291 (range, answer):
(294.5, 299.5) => 1.91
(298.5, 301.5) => 1.87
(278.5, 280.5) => 1.69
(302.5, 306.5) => 1.77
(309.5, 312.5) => 1.61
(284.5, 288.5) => 1.32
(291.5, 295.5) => 1.91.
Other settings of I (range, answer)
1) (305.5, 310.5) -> 1.75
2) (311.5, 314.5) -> 1.6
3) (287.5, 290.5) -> 1.77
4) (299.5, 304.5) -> 1.88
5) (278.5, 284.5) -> 1.73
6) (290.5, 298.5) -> 1.96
